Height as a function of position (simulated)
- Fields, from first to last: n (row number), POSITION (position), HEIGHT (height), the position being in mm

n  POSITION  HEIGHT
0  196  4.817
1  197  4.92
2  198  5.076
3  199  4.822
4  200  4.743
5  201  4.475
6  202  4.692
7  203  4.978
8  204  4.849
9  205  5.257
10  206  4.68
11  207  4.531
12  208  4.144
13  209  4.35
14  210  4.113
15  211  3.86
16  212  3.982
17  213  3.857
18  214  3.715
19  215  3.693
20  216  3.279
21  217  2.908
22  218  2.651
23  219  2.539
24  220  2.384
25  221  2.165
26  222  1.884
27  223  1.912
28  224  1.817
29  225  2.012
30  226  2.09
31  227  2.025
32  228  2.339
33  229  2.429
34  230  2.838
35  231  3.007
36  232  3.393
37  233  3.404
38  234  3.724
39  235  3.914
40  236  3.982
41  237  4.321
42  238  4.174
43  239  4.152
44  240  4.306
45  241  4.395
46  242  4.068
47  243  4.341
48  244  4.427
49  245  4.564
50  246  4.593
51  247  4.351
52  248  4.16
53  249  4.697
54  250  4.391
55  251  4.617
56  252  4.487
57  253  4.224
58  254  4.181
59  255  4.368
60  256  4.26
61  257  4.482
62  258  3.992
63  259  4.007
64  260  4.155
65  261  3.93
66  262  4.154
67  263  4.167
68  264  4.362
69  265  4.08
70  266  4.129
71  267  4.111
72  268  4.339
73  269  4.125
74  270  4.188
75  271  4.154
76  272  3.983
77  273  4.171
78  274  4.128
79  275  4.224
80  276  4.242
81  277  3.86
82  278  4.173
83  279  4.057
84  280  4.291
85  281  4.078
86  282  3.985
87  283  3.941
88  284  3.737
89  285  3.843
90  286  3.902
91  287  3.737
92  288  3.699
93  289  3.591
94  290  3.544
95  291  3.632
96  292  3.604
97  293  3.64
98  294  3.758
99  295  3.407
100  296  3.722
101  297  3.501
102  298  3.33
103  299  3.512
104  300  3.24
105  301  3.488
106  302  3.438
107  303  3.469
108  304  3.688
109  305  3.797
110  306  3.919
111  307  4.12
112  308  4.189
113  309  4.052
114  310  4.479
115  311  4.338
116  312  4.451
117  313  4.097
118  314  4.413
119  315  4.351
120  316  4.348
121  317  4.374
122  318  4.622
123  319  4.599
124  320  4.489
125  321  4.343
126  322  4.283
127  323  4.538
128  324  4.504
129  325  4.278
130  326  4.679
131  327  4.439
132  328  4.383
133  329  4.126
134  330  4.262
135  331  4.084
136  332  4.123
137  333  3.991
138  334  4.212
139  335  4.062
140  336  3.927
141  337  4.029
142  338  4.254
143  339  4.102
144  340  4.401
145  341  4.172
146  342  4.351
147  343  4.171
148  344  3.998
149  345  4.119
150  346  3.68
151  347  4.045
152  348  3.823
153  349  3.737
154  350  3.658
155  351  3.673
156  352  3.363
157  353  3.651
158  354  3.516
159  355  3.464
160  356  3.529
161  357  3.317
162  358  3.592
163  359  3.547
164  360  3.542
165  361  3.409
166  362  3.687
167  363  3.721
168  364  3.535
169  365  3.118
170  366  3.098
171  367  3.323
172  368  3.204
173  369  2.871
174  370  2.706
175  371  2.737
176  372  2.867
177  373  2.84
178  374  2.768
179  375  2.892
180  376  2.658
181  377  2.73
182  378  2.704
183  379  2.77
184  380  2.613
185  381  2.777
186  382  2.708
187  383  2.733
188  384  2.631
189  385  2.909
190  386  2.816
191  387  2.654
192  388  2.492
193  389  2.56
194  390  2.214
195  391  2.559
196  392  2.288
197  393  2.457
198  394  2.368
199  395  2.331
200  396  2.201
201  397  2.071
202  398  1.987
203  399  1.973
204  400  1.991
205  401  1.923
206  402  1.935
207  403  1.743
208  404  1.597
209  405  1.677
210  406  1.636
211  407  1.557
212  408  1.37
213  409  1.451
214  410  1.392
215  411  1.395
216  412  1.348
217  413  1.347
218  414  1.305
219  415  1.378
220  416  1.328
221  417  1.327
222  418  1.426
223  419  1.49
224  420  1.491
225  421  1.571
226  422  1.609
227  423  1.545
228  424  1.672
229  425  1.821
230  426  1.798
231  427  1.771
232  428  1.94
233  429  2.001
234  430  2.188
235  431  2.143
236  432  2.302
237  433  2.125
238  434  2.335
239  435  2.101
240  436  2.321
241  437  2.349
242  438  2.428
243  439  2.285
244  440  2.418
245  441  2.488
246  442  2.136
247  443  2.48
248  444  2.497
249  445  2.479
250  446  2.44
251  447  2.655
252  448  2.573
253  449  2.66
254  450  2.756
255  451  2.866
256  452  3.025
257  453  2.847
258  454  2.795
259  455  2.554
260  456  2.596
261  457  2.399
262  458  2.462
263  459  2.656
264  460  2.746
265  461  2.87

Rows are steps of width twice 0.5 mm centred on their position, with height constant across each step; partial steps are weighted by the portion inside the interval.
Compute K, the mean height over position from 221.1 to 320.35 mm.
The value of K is 3.87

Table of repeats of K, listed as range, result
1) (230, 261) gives 4.15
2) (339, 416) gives 2.78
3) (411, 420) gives 1.38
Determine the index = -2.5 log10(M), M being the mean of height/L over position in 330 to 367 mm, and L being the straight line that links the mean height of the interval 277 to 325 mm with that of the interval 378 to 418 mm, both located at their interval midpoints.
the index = -0.25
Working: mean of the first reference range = 3.97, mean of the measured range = 3.8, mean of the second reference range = 2.05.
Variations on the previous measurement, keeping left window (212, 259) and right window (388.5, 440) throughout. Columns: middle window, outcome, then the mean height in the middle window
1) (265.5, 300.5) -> -0.24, 3.87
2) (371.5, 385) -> -0.24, 2.75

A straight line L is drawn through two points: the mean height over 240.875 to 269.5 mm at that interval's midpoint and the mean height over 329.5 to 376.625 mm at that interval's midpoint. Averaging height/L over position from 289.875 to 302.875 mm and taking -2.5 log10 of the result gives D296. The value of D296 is 0.138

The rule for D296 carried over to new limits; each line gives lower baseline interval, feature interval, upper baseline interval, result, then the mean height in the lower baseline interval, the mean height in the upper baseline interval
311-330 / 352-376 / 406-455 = 0.07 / 4.4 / 2.02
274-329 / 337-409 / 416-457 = 0.05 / 4.01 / 2.2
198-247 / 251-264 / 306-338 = -0.09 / 3.66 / 4.29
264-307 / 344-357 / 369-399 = -0.22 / 3.85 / 2.58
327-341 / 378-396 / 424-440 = 0.19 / 4.16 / 2.12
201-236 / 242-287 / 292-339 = -0.14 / 3.36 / 4.07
